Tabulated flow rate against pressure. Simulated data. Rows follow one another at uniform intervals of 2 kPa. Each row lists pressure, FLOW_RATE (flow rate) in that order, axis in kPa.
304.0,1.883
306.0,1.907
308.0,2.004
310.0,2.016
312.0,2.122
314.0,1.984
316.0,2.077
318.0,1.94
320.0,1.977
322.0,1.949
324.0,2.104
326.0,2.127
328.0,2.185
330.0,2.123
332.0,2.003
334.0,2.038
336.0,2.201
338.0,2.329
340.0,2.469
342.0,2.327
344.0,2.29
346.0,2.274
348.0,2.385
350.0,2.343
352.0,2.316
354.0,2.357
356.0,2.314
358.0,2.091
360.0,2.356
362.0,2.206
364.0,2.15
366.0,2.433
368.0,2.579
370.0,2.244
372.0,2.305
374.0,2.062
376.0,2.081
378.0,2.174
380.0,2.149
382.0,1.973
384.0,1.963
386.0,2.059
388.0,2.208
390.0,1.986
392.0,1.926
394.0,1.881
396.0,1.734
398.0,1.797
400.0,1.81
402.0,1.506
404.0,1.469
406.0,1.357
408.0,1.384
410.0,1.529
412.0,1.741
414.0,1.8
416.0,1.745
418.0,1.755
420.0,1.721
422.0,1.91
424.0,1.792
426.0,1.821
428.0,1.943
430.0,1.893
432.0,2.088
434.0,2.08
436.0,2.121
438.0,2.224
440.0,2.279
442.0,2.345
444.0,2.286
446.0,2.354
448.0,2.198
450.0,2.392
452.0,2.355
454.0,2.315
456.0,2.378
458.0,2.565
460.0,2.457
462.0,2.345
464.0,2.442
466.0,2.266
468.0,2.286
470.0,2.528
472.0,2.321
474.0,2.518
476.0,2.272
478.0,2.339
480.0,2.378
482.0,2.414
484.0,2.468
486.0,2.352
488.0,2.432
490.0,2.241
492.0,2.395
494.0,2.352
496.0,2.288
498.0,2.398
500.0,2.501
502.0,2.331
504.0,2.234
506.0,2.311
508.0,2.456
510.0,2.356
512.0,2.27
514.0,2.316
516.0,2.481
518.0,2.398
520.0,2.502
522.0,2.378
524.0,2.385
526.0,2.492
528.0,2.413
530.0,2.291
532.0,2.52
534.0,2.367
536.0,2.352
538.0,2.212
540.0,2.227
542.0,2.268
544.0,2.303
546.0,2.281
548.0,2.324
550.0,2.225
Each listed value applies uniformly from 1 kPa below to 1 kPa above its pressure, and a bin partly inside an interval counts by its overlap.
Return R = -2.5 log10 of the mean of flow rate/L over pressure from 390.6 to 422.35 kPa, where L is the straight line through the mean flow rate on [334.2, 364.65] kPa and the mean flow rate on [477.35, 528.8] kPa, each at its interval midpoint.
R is 0.345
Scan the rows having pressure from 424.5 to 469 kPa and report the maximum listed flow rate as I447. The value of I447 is 2.565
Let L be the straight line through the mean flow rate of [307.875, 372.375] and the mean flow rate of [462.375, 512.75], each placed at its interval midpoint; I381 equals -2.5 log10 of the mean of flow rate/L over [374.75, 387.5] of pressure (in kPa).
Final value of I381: 0.088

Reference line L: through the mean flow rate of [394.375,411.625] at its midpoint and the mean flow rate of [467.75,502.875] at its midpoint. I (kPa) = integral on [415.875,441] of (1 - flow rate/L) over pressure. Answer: -1.7 kPa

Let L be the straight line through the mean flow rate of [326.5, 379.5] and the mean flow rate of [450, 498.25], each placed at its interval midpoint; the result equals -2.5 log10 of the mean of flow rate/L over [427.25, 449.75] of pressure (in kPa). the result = 0.08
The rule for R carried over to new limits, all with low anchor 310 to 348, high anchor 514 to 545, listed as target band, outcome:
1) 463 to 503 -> -0.027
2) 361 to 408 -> 0.111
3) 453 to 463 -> -0.057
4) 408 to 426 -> 0.280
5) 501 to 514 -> 0.009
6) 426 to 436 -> 0.135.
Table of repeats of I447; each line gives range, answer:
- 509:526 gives 2.502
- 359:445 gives 2.579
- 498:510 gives 2.501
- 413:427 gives 1.91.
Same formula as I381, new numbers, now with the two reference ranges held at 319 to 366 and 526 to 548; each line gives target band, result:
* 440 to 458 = -0.03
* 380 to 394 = 0.11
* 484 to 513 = -0.02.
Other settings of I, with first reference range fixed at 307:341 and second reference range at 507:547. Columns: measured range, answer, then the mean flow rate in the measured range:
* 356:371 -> -1.0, 2.3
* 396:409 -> 3.7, 1.57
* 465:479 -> -0.4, 2.36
